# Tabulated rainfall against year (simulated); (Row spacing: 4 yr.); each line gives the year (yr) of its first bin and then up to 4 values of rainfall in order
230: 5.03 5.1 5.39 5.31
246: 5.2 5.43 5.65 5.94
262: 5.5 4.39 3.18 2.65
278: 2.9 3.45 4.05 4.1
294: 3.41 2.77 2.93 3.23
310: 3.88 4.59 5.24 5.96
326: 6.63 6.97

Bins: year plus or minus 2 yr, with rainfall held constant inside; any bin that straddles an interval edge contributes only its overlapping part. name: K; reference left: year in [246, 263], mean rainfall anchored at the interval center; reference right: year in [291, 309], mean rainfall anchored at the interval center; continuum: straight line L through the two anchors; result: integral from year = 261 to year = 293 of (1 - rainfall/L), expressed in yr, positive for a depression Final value 4.8 yr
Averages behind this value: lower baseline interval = 5.59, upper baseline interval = 3.19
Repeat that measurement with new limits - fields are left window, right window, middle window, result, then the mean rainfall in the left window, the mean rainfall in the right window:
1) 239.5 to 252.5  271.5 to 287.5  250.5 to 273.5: -2.3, 5.33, 3.24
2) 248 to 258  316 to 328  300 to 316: 6.0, 5.62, 5.94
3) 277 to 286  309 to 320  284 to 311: 3.3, 3.4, 4.63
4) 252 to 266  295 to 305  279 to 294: 0.0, 5.51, 2.94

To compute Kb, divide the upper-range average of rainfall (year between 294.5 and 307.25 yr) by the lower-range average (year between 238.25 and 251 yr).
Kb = 0.57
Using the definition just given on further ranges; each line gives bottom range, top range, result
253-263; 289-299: 0.60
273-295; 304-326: 1.38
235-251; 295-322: 0.74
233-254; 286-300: 0.66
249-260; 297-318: 0.65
